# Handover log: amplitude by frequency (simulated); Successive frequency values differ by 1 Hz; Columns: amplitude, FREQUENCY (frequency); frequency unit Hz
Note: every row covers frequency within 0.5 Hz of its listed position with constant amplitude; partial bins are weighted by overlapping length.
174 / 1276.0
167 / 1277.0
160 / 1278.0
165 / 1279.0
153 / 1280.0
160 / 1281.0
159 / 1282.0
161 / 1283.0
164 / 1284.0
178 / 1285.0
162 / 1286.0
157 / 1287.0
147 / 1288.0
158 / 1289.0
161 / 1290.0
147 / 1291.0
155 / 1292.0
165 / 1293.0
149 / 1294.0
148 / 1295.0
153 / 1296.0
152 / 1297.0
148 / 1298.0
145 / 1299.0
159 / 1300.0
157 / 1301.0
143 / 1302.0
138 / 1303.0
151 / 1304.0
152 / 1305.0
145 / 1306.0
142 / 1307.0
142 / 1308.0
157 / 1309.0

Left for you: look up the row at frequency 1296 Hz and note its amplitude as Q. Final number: 153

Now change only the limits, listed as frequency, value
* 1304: 151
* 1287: 157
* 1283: 161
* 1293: 165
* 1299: 145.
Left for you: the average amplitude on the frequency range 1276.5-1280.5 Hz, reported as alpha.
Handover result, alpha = 161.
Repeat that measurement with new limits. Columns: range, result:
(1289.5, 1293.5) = 157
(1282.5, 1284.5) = 162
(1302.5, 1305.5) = 147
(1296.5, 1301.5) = 152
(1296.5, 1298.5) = 150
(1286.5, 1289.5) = 154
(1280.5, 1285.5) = 164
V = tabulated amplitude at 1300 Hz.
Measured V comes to 159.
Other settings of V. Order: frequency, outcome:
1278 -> 160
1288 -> 147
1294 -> 149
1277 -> 167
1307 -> 142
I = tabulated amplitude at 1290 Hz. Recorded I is 161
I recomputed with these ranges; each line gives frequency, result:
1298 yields 148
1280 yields 153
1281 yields 160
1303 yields 138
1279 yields 165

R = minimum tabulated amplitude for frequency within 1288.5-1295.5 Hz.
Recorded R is 147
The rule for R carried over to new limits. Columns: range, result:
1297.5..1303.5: 138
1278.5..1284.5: 153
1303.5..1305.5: 151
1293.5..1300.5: 145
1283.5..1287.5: 157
